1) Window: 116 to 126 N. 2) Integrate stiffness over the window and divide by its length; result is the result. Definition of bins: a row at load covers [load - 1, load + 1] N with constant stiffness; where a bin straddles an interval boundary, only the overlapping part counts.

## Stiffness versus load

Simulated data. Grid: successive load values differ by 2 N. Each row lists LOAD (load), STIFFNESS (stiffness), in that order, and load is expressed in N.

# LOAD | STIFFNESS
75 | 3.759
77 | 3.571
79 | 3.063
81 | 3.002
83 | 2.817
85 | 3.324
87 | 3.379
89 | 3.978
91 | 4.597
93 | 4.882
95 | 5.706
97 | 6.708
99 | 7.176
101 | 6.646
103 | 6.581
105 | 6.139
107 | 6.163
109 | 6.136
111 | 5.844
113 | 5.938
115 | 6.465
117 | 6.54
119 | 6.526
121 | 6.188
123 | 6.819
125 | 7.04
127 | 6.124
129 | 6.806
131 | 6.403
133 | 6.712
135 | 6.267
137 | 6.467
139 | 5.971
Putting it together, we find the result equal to 6.62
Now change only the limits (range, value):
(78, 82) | 3.03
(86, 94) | 4.21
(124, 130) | 6.66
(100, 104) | 6.61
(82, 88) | 3.17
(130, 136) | 6.46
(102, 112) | 6.17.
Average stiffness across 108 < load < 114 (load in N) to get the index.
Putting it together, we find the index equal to 5.97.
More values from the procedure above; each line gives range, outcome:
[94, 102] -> 6.56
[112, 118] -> 6.31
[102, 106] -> 6.36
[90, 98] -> 5.47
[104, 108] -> 6.15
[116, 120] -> 6.53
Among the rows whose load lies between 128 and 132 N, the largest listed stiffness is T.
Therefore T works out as 6.806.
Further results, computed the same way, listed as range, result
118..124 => 6.819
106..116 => 6.465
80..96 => 5.706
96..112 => 7.176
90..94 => 4.882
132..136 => 6.712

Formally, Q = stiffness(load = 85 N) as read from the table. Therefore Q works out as 3.324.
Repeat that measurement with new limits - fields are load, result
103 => 6.581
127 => 6.124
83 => 2.817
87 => 3.379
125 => 7.04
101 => 6.646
